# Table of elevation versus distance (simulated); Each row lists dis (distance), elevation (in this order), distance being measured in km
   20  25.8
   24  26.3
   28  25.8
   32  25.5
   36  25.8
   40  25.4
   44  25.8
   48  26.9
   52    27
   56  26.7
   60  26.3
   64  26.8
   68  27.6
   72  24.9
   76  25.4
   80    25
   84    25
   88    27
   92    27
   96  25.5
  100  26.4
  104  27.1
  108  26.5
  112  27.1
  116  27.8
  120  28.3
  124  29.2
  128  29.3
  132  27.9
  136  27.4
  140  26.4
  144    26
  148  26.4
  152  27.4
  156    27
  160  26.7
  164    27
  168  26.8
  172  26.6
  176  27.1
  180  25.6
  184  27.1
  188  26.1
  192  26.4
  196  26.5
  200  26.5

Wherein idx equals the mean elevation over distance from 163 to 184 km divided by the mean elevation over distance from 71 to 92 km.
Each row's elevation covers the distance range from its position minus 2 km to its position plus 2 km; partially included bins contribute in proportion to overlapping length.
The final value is 1.04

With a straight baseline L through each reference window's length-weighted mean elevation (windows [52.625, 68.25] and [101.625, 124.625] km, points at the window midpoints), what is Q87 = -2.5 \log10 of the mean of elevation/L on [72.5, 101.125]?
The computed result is 0.05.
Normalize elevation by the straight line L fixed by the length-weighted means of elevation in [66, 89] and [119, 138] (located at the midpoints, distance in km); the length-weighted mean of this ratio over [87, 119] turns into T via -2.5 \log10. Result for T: 0.01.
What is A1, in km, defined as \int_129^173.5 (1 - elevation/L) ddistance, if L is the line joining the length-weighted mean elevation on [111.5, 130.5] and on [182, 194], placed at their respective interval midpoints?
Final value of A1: 1.0 km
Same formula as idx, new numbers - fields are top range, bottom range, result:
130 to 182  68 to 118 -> 1.02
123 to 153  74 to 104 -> 1.06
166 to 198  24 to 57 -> 1.02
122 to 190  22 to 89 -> 1.04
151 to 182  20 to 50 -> 1.03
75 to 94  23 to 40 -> 1.01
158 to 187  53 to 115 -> 1.01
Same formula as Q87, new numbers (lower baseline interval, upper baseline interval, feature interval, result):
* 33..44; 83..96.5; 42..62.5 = -0.03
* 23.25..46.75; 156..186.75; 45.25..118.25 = -0.01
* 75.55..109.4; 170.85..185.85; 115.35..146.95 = -0.06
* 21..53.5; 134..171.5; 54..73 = -0.01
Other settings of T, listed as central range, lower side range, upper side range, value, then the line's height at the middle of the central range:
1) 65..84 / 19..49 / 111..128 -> 0.05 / 27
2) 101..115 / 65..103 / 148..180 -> -0.03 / 26.3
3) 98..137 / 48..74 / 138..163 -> -0.04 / 26.6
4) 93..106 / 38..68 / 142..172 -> 0.01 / 26.6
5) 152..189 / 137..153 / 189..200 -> -0.01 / 26.5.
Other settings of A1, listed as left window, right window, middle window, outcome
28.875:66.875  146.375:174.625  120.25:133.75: -1.05 km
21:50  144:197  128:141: -0.57 km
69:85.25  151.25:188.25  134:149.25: -0.16 km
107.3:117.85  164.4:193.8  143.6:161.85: 0.03 km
